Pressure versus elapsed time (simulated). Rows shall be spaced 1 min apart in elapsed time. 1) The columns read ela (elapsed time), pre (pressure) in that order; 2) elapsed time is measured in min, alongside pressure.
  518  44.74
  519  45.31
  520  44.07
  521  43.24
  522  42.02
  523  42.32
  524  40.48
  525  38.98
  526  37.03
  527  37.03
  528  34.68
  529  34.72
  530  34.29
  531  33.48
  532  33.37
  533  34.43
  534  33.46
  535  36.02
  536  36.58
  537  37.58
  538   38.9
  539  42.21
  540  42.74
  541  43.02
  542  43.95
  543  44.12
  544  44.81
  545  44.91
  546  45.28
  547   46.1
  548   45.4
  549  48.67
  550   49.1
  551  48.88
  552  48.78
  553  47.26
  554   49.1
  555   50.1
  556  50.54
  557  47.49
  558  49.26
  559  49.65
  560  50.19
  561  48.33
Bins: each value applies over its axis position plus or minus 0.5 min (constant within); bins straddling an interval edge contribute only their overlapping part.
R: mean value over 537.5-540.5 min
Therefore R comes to 41.3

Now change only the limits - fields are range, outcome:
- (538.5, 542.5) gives 43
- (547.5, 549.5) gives 47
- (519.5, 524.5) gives 42.4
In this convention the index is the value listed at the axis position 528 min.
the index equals 34.68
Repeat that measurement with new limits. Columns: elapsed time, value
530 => 34.29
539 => 42.21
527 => 37.03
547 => 46.1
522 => 42.02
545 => 44.91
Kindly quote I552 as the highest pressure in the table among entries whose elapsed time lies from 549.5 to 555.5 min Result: 50.1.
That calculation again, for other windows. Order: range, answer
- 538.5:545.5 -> 44.91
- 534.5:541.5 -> 43.02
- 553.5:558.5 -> 50.54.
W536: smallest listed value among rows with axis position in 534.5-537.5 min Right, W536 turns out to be 36.02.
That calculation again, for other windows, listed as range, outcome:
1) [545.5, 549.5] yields 45.28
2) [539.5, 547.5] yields 42.74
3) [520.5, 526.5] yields 37.03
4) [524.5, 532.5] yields 33.37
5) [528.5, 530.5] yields 34.29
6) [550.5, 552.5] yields 48.78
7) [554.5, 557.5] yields 47.49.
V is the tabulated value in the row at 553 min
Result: 47.26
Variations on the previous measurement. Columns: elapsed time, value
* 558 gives 49.26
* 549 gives 48.67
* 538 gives 38.9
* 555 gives 50.1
